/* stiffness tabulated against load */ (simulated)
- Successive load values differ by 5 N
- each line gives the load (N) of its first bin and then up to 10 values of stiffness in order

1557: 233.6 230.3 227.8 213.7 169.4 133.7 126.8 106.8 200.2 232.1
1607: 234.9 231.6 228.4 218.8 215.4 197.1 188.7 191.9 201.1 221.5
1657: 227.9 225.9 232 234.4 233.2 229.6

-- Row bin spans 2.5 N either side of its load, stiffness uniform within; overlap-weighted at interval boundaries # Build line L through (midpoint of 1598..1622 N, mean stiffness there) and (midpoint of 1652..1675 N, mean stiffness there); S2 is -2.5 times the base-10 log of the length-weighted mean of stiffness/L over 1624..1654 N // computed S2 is 0.13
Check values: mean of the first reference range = 228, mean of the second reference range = 229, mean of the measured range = 203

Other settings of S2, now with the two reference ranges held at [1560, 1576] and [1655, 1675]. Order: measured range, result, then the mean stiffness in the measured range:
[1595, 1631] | 0.01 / 222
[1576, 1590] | 0.50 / 139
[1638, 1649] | 0.17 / 195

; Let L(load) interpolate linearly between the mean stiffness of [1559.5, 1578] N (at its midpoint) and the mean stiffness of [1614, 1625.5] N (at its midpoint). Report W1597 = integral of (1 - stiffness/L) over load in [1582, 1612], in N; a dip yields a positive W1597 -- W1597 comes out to 5.3 N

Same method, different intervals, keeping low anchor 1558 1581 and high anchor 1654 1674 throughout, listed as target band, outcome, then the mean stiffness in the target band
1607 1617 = -0.7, 232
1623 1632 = 0.4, 211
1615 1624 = -0.2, 224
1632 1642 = 1.4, 192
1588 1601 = 3.3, 159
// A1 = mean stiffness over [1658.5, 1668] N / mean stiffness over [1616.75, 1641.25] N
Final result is 1.10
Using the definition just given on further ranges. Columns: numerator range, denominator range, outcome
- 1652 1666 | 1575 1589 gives 1.58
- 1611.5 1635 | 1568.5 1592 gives 1.37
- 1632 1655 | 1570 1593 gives 1.33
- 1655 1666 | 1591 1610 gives 1.13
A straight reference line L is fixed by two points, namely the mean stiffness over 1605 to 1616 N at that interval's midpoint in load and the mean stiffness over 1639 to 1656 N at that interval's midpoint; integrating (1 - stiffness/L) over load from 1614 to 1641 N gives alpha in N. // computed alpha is 1.4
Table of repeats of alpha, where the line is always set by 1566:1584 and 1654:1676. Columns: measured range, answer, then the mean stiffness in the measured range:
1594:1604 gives -0.68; 210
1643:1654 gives 0.67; 208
